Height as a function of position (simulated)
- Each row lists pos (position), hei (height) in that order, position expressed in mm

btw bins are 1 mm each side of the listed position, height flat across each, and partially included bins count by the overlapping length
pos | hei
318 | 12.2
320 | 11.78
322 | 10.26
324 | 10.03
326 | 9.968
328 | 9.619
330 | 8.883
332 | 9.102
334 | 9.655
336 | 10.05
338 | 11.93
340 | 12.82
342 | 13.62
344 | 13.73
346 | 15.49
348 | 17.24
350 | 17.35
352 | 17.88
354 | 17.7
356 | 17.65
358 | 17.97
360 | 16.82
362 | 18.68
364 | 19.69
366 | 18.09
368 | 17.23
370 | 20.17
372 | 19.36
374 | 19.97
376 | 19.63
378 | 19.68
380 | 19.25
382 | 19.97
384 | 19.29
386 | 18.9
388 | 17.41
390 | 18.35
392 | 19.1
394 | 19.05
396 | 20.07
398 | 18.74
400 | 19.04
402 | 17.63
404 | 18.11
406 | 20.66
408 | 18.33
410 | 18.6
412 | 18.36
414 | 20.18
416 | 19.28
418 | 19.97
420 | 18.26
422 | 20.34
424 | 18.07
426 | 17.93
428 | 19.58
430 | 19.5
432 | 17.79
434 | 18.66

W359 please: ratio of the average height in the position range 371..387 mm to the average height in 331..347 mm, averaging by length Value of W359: 1.6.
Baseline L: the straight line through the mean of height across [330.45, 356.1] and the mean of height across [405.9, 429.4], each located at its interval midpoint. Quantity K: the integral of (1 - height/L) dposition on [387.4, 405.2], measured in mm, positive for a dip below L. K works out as -1.1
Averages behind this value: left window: 13.9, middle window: 18.7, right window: 19.1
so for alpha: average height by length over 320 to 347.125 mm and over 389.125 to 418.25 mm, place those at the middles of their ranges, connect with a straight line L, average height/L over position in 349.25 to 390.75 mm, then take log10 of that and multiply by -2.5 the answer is -0.22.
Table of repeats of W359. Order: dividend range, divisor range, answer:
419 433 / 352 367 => 1.04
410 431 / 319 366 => 1.37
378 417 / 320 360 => 1.43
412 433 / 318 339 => 1.86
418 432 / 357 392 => 1.00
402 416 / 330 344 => 1.69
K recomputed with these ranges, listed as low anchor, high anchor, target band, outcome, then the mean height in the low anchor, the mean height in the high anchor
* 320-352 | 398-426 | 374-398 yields -3.7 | 12.2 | 18.9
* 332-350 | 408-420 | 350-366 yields -3.9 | 13.1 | 19.1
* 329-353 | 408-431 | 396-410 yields -0.8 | 13.1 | 19.1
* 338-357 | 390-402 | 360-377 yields -1.8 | 15.7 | 19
